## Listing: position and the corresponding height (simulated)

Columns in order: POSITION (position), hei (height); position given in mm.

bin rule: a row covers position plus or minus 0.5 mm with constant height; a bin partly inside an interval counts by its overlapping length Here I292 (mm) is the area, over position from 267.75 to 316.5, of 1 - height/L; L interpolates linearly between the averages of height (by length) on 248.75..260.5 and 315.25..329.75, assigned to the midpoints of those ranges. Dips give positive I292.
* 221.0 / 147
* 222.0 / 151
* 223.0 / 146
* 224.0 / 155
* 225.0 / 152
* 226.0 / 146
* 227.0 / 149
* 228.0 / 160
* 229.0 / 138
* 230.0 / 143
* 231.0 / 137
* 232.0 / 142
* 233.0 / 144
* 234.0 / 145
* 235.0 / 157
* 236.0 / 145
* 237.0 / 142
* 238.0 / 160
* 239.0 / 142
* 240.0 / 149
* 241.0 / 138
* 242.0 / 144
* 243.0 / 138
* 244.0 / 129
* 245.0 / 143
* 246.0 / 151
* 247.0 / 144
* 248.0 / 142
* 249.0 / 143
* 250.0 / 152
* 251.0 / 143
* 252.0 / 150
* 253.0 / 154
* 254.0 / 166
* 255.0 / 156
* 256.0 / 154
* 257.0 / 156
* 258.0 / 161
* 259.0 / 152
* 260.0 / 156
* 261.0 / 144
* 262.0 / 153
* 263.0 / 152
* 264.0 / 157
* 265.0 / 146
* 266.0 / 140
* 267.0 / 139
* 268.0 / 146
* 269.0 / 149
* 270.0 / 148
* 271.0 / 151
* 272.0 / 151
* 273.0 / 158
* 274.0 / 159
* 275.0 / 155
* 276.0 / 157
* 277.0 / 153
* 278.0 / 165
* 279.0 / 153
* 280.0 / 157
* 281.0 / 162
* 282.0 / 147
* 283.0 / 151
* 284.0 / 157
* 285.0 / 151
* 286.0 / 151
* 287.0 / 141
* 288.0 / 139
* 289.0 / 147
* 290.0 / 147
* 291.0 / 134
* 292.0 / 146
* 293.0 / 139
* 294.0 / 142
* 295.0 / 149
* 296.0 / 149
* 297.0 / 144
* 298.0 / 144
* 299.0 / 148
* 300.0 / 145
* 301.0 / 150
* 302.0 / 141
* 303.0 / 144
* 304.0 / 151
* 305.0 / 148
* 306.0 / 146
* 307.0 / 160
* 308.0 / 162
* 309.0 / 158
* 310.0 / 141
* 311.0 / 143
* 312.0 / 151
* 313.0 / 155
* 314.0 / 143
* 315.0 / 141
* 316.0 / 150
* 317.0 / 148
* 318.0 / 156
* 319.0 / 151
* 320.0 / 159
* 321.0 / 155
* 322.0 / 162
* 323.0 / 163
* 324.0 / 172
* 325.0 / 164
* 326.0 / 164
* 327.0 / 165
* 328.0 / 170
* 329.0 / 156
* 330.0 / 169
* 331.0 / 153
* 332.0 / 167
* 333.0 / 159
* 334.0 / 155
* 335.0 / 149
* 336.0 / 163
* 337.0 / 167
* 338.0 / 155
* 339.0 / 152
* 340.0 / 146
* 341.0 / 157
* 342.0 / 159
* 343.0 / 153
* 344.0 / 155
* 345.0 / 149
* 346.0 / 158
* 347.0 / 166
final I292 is 2.34 mm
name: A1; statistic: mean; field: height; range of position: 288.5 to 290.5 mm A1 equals 147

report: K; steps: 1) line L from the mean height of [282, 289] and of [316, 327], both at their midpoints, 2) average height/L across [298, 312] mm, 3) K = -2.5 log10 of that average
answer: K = 0.04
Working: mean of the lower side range 148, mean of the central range 149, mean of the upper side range 159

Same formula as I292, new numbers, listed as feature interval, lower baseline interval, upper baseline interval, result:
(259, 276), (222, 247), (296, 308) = -0.4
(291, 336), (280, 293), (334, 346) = -0.4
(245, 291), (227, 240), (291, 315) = -1.3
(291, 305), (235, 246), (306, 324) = 0.5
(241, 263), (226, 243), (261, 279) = 0.0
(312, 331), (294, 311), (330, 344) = -0.6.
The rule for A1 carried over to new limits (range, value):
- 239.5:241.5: 144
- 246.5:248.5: 143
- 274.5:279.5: 157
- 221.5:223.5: 148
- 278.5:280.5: 155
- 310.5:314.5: 148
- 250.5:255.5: 154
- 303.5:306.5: 148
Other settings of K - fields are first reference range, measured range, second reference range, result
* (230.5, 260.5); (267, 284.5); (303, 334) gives -0.02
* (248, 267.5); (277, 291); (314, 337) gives 0.02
